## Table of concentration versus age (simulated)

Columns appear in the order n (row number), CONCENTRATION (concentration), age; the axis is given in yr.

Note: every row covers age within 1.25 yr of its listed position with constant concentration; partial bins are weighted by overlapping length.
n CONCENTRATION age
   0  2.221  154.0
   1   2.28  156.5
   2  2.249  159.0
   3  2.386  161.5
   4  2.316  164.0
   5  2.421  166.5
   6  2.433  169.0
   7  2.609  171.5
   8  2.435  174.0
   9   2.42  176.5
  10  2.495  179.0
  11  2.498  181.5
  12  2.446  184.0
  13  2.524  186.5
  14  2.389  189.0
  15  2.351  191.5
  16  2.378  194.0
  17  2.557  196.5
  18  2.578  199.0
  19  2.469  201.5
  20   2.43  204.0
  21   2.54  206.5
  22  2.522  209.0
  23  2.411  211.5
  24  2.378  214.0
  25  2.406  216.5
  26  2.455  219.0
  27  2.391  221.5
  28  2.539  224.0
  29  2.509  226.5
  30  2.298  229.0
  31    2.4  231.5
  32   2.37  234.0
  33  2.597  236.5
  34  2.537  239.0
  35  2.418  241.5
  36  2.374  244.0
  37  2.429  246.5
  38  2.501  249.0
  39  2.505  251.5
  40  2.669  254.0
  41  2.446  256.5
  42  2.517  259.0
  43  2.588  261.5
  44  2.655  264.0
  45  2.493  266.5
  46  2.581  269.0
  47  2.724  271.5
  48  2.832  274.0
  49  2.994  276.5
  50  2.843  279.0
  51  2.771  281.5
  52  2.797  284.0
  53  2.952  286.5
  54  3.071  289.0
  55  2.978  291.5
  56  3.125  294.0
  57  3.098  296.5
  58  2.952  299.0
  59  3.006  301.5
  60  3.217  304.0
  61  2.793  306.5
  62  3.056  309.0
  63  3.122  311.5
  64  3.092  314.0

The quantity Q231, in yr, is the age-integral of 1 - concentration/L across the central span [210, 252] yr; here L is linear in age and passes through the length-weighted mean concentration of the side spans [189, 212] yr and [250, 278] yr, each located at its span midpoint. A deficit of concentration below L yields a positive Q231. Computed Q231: 1.8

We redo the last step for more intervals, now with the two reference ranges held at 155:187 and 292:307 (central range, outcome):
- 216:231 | 1.4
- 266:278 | 0.7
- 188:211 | 0.8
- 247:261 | 1.5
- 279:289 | 0.3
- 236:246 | 1.0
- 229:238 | 0.9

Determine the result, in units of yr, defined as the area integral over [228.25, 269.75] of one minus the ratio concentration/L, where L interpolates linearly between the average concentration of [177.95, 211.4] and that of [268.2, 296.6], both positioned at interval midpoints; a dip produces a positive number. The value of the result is 3.6 yr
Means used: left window 2.47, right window 2.89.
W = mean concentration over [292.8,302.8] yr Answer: 3.05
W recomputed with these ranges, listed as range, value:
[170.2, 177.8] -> 2.49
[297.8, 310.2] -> 3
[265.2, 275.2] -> 2.66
